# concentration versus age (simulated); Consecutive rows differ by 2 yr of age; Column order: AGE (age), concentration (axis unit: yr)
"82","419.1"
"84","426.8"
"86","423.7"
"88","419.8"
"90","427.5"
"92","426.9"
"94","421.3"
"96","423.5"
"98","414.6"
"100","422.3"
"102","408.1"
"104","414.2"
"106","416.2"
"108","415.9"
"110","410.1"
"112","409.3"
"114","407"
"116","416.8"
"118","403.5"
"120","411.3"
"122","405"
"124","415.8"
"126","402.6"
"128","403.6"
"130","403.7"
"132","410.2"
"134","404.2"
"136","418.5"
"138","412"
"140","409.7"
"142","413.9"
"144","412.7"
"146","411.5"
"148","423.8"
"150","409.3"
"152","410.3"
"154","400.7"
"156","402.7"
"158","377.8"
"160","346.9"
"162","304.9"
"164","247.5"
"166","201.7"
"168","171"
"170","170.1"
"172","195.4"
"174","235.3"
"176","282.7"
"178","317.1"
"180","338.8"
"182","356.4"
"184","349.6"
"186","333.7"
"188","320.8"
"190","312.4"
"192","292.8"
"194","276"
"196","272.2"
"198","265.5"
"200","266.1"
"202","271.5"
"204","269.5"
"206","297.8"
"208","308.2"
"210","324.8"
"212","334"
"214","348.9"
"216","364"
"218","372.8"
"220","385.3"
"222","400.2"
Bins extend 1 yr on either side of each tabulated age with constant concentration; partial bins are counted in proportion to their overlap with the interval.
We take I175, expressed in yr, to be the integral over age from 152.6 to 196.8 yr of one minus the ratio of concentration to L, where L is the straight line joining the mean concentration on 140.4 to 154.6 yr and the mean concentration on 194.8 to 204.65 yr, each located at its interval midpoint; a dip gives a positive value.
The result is 5.0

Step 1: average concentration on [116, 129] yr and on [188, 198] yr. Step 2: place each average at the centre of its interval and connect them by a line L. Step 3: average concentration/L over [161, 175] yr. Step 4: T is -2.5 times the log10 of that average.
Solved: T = 0.46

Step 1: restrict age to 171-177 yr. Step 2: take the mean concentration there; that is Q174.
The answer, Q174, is 238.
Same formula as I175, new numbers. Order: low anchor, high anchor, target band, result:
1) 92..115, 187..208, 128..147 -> -2.2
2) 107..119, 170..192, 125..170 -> -1.6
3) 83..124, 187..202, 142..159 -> -2.8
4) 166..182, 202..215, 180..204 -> -1.9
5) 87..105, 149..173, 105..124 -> -1.2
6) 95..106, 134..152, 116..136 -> 0.3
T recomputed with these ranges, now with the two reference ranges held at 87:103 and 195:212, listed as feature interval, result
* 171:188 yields 0.047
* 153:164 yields -0.040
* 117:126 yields -0.055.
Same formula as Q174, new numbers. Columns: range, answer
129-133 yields 407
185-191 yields 322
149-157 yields 406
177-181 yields 328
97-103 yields 415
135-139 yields 415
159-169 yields 254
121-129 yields 407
